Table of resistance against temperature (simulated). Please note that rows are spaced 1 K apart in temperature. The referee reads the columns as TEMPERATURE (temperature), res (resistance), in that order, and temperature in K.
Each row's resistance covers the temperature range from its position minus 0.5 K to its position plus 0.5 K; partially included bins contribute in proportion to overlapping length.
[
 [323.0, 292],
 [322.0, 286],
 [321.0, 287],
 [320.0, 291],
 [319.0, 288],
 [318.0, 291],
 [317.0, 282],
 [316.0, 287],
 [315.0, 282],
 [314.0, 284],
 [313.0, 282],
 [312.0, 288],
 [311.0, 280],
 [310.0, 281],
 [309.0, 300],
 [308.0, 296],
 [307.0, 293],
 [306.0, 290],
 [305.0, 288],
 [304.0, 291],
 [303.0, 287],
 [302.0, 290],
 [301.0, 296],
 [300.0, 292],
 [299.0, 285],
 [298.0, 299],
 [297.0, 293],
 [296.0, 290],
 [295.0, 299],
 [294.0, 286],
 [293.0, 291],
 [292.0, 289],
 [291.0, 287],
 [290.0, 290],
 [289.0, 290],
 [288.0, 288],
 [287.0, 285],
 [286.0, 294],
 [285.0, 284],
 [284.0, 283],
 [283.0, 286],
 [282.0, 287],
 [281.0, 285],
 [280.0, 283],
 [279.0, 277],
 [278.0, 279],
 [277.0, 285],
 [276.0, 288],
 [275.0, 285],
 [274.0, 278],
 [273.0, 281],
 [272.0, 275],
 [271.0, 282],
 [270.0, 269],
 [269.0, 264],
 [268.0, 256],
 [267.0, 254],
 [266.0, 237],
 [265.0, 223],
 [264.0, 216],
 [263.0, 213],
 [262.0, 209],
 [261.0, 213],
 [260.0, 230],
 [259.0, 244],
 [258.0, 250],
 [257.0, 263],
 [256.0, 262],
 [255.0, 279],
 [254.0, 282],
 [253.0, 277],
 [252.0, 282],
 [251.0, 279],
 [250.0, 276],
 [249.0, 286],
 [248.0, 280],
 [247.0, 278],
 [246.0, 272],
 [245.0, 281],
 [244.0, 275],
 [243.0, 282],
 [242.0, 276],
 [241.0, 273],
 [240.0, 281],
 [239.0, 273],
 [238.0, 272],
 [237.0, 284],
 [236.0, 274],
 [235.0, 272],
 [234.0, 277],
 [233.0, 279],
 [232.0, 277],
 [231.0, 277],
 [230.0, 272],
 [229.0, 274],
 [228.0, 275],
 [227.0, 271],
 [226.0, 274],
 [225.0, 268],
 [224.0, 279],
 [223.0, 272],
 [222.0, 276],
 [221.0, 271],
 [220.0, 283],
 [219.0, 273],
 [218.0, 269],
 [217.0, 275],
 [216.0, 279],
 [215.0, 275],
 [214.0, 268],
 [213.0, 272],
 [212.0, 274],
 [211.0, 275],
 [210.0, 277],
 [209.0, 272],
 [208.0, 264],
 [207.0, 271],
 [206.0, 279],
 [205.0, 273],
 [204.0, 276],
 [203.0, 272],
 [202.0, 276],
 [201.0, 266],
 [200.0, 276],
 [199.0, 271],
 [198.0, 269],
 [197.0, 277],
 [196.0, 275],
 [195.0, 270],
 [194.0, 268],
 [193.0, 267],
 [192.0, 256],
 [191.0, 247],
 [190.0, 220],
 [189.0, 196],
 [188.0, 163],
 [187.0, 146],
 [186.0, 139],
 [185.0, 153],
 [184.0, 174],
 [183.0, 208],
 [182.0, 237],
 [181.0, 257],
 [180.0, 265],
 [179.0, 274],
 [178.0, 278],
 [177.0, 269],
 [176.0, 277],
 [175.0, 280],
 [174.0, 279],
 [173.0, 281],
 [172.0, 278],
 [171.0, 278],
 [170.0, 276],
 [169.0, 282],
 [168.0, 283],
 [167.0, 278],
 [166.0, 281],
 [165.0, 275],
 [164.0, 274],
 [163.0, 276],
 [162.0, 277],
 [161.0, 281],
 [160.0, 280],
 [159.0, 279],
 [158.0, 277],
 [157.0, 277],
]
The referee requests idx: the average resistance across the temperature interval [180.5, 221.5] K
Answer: 251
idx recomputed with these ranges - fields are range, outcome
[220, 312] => 276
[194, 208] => 273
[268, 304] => 285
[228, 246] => 276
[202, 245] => 275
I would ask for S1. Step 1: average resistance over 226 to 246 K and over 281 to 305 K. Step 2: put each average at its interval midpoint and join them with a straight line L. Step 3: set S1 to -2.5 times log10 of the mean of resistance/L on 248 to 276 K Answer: 0.09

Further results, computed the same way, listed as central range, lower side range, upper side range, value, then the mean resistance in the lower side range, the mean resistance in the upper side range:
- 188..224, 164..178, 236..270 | 0.02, 278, 262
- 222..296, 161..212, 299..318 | 0.01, 257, 288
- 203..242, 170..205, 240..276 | -0.08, 248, 263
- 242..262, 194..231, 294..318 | 0.05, 273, 289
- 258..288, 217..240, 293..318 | 0.08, 275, 289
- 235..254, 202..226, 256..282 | -0.05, 274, 258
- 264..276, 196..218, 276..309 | 0.09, 273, 289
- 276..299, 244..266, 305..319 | -0.05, 257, 287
